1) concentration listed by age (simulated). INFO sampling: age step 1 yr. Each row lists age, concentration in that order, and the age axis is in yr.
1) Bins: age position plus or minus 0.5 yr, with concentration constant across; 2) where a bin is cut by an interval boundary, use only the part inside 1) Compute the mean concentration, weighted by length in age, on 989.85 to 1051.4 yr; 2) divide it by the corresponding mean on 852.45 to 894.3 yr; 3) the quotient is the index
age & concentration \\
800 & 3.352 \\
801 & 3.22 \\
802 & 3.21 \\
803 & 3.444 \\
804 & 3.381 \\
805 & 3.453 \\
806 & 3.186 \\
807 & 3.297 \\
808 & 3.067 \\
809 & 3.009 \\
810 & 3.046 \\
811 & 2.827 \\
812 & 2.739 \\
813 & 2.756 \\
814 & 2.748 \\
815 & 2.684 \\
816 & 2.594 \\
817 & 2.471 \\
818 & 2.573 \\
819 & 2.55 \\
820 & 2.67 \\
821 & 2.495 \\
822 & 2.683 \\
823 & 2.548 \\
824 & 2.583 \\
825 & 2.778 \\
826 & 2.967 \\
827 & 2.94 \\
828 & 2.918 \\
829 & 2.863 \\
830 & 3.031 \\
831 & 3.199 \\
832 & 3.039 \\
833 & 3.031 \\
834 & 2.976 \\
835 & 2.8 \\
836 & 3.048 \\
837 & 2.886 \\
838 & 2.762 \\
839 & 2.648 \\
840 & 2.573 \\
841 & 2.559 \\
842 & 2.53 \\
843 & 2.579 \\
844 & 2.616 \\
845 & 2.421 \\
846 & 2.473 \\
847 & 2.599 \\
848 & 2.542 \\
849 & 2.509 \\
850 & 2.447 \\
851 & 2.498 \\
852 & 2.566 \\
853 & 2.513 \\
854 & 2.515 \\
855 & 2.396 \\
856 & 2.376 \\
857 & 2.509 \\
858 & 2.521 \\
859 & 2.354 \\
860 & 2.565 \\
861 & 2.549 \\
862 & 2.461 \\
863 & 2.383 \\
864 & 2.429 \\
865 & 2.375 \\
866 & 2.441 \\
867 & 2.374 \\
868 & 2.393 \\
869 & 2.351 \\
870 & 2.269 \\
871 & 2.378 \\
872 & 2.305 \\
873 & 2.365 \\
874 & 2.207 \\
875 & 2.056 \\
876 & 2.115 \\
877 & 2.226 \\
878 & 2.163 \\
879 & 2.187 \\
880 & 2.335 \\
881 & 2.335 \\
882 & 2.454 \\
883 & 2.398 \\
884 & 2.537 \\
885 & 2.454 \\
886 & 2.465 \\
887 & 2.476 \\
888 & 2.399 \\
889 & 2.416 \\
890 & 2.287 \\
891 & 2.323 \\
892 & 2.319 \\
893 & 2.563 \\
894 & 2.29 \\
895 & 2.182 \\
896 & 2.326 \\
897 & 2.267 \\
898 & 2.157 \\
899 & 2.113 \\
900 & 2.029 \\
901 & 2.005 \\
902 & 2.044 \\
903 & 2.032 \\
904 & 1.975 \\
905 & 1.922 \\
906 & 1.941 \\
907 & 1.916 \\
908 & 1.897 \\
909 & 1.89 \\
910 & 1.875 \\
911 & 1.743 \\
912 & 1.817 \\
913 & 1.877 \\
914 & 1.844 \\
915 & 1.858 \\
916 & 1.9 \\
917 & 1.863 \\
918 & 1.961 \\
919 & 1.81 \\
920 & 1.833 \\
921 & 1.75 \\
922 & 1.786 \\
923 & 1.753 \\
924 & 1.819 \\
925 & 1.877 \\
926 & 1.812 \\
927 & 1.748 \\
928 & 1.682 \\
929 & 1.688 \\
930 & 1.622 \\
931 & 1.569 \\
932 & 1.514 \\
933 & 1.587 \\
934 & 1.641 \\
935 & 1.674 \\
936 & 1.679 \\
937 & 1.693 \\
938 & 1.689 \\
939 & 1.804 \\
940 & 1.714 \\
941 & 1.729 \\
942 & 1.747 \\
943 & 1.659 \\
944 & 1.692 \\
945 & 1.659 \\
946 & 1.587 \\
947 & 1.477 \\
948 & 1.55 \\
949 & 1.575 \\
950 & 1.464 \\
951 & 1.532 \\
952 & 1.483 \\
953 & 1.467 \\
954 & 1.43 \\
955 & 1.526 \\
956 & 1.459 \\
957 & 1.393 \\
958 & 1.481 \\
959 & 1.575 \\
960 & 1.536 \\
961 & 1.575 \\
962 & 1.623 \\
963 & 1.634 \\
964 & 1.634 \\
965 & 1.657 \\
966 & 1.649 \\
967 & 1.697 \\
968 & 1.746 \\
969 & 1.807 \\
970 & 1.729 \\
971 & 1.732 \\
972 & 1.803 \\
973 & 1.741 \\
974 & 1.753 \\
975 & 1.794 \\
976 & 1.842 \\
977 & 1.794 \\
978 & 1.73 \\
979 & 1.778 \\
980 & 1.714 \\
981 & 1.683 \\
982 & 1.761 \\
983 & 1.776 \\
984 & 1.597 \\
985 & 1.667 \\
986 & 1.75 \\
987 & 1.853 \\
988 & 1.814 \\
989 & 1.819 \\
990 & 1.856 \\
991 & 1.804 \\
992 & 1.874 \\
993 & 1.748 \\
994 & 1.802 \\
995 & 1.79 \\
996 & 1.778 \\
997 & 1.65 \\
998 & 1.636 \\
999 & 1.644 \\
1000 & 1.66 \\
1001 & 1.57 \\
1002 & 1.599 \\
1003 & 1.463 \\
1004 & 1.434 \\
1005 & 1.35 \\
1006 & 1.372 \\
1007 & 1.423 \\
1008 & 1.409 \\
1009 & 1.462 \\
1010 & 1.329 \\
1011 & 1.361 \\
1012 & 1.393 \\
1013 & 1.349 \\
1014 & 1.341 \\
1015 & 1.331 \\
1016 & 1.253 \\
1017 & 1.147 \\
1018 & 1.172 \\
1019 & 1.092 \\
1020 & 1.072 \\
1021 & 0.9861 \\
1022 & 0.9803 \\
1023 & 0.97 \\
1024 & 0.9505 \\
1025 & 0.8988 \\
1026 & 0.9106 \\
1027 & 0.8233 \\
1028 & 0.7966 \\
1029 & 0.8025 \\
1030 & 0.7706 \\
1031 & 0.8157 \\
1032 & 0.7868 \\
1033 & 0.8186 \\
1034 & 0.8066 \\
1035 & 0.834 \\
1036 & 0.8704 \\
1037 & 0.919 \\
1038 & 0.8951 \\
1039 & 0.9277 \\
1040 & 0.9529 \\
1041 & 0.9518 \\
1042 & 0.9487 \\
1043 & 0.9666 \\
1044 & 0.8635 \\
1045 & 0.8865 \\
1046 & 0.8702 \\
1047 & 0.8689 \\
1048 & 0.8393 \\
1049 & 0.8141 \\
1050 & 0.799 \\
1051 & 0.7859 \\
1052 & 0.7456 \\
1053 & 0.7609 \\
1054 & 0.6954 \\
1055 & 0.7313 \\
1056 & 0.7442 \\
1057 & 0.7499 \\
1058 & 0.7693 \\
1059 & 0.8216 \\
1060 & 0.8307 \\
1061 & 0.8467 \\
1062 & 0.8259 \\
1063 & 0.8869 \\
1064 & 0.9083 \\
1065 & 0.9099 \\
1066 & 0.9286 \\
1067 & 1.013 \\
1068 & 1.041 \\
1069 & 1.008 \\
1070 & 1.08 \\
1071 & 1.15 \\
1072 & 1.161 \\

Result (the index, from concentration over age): 0.5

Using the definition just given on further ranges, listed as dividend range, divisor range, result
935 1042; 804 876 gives 0.55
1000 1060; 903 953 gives 0.59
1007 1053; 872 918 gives 0.46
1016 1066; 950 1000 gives 0.52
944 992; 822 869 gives 0.63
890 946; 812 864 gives 0.71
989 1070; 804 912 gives 0.44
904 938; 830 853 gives 0.66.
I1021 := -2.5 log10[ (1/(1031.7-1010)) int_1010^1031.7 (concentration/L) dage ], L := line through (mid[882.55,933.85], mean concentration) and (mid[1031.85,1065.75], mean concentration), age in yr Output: 0.02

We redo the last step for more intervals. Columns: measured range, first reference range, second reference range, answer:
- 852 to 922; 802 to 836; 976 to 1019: 0.09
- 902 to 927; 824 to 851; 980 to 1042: 0.14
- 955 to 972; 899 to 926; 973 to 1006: 0.09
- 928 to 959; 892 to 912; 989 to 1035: 0.12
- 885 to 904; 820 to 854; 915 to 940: -0.08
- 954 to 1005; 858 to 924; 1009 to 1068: -0.18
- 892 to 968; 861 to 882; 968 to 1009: 0.14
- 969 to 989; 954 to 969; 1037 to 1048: -0.22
